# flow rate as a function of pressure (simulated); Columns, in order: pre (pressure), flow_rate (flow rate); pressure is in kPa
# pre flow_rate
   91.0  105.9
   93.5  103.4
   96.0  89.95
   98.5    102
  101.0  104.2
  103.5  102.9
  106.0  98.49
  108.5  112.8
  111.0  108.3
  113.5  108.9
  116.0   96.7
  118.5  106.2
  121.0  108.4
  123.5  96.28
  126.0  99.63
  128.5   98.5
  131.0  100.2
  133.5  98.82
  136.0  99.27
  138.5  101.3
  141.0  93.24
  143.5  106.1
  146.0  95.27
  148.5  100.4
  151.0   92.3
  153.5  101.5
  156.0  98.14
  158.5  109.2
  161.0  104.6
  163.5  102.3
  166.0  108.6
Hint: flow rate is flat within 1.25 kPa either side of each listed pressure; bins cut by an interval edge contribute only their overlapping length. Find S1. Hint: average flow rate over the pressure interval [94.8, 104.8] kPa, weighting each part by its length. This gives 99.8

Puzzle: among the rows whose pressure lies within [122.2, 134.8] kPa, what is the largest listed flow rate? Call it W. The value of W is 100.2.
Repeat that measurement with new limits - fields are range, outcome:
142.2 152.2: 106.1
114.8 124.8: 108.4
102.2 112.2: 112.8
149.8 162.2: 109.2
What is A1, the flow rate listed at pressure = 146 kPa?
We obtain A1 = 95.27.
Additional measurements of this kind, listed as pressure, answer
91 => 105.9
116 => 96.7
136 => 99.27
